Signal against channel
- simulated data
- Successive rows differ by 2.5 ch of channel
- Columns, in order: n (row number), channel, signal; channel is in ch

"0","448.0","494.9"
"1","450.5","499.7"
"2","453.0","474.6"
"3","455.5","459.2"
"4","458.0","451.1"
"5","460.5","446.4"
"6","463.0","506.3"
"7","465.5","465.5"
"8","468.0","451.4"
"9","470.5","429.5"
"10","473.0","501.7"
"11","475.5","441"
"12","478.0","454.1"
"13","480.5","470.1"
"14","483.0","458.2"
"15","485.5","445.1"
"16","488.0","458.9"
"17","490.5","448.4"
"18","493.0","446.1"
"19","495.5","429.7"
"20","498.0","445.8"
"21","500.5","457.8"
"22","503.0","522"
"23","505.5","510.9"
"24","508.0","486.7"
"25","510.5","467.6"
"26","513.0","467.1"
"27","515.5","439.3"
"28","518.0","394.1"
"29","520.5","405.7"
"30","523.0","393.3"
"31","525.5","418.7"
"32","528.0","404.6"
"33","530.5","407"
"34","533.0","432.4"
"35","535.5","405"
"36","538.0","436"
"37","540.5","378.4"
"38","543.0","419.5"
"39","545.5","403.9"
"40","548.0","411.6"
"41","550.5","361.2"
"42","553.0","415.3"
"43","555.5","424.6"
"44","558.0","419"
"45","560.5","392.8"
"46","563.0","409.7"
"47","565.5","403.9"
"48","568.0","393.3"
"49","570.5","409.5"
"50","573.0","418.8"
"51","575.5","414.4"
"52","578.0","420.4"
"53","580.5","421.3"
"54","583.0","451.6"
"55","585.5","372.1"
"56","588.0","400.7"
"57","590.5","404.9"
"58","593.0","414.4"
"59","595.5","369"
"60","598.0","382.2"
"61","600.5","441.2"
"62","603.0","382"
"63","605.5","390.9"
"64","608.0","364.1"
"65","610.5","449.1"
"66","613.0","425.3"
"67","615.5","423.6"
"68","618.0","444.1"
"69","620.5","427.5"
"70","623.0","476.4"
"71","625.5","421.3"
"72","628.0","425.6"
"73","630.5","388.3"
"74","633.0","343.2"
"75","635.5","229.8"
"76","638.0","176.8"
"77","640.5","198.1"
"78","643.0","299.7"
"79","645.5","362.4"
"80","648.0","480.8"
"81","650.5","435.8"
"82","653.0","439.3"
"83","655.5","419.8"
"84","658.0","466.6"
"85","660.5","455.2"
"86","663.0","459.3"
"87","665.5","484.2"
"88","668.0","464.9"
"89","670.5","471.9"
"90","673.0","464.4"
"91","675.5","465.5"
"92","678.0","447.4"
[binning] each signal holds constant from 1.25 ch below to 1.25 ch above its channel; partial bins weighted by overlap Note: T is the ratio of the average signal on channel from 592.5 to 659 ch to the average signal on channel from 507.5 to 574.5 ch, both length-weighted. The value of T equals 0.93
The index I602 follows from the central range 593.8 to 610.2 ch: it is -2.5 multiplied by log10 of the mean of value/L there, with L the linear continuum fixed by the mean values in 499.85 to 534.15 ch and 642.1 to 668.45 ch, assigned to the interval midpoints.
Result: 0.12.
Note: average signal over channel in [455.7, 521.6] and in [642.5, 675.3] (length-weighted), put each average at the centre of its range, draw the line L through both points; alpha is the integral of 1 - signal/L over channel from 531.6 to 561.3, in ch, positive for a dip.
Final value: 2.9 ch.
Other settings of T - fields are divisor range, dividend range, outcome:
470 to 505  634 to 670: 0.84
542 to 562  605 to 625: 1.05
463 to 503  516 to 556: 0.89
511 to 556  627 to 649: 0.77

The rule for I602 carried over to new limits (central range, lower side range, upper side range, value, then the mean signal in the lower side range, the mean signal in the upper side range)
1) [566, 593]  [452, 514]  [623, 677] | 0.04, 464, 400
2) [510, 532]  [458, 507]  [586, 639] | 0.05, 462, 390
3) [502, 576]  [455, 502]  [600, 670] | 0.03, 456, 399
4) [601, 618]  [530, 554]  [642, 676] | 0.04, 407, 441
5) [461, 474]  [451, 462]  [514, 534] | -0.04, 462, 412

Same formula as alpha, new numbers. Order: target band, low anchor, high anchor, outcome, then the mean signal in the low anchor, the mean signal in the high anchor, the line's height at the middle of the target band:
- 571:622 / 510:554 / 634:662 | -3.58 ch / 414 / 361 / 384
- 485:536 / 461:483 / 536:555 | -1.14 ch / 464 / 405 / 433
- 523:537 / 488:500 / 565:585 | 0.64 ch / 445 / 415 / 432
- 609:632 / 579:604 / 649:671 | -0.21 ch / 404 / 455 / 426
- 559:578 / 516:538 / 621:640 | -1.07 ch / 410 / 349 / 386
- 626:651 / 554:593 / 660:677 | 6.43 ch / 411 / 467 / 449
